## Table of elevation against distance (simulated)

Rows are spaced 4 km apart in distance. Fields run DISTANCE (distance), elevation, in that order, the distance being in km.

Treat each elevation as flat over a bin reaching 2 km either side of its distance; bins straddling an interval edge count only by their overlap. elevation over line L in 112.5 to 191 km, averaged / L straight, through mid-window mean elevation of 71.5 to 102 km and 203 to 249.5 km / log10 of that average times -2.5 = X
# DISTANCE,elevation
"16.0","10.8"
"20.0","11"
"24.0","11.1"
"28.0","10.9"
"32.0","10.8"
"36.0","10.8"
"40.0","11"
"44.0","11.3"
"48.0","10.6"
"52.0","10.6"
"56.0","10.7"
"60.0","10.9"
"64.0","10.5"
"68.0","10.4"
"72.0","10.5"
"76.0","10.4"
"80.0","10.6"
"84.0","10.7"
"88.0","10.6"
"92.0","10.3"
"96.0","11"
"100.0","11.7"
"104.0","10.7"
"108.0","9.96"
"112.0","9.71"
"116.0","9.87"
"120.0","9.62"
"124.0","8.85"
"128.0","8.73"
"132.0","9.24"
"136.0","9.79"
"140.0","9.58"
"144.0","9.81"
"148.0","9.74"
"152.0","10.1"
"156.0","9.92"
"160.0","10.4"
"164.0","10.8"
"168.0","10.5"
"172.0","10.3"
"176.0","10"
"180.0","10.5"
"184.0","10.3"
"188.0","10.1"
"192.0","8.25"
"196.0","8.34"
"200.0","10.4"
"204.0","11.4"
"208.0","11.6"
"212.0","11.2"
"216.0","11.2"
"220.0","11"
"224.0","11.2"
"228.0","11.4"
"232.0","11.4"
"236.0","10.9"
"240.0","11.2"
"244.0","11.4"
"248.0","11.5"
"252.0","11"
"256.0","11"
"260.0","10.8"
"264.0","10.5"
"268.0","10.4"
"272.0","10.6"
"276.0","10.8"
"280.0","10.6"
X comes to 0.12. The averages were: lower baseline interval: 10.7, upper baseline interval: 11.3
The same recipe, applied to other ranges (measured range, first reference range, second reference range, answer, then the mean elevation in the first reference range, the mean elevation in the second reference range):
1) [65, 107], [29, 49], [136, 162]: -0.02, 10.9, 9.91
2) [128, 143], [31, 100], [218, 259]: 0.16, 10.7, 11.2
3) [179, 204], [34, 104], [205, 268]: 0.13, 10.7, 11.1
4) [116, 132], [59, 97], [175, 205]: 0.12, 10.6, 9.86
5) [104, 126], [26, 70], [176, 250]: 0.11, 10.8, 10.7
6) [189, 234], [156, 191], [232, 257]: 0.01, 10.3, 11.2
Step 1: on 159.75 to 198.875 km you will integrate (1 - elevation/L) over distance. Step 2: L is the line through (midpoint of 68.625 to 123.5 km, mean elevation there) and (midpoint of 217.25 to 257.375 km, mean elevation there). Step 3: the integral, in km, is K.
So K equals 3.3 km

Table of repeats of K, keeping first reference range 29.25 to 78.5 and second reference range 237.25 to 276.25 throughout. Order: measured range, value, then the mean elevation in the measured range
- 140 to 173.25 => 2.0 km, 10.2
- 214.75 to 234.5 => -0.6 km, 11.2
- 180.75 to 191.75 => 0.9 km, 9.92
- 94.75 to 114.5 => 0.3 km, 10.6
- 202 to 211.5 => -0.5 km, 11.5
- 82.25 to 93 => 0.2 km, 10.6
